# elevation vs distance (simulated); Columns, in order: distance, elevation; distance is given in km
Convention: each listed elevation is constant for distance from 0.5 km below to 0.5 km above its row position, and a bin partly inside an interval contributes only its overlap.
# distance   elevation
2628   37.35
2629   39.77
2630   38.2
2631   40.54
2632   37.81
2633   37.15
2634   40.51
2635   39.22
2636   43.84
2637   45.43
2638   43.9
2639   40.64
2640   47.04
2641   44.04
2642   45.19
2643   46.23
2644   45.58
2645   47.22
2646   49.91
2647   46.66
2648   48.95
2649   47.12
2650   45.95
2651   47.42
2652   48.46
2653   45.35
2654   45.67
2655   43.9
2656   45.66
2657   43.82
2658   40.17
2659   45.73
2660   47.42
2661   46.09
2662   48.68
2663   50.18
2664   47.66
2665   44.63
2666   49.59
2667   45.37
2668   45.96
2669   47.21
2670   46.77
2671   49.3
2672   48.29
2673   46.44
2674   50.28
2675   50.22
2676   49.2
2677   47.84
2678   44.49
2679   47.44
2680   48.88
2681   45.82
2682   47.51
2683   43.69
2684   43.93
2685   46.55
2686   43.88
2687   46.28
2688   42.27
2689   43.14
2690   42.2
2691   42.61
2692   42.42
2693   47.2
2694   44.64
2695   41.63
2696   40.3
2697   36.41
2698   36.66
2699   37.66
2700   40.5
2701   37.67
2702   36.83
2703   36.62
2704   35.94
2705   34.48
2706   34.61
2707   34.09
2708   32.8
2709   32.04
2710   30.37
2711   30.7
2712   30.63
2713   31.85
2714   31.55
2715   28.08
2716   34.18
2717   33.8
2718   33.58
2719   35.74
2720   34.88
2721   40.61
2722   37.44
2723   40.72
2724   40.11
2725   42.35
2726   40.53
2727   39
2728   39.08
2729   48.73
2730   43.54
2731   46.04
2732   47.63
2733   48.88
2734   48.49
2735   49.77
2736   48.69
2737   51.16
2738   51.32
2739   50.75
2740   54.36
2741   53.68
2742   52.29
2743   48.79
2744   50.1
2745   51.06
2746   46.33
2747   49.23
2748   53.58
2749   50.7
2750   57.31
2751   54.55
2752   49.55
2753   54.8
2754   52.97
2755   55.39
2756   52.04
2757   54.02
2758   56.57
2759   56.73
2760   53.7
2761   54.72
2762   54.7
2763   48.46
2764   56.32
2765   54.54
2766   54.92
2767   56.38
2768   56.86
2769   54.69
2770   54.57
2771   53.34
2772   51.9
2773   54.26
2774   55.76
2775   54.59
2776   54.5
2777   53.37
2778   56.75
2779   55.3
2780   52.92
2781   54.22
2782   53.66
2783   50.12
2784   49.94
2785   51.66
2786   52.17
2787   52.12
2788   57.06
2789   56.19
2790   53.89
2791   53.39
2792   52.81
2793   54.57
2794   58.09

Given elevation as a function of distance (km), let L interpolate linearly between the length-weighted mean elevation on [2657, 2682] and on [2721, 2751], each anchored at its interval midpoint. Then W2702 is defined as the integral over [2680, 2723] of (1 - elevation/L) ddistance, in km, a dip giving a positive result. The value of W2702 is 8.2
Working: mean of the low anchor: 47.2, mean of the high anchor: 47.6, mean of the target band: 38.3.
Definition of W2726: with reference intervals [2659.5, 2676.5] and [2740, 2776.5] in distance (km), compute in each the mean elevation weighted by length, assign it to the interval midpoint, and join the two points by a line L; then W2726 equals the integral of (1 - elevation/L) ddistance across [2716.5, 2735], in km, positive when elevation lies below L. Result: 3.6 km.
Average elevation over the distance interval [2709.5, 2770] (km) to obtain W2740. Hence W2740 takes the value 46.9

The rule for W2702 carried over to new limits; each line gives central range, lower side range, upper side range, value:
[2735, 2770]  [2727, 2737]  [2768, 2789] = -2.2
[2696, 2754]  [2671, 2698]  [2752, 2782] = 8.9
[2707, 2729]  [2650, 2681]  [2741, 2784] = 6.5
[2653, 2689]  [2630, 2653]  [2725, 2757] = -0.4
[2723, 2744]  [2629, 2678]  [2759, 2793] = 1.6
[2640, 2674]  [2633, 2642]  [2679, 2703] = -3.1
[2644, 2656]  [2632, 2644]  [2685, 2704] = -1.2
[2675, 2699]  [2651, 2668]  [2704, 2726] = -2.1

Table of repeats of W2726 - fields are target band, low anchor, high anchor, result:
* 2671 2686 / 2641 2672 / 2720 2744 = -0.2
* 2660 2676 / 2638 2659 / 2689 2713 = -2.0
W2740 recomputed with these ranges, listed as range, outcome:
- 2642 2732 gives 42.4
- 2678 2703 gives 42.7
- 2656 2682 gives 47.1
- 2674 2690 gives 46.1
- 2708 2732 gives 36.9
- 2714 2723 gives 34.9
